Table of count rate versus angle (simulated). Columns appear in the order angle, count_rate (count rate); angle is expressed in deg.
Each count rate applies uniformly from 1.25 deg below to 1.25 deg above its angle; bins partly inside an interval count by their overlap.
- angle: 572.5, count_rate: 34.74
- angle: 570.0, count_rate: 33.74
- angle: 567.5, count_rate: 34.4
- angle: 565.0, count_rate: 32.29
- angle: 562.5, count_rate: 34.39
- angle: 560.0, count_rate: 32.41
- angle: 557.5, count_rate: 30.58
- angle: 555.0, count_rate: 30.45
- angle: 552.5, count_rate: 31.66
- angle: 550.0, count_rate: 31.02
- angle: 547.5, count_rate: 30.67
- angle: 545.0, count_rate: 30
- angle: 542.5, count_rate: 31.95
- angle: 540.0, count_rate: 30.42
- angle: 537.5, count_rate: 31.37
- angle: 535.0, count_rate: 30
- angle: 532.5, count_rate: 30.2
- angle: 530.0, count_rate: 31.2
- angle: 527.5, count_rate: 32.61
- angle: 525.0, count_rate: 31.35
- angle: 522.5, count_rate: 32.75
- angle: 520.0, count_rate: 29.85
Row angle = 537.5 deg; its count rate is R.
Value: 31.37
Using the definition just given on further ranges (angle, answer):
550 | 31.02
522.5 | 32.75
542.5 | 31.95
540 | 30.42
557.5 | 30.58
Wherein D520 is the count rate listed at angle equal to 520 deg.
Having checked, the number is 29.85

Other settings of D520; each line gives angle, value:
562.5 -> 34.39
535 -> 30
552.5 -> 31.66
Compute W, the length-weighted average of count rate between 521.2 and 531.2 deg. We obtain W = 32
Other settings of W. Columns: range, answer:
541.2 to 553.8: 31.1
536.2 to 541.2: 30.9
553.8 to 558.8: 30.5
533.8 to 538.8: 30.7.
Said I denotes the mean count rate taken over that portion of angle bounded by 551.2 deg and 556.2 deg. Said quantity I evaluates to 31.1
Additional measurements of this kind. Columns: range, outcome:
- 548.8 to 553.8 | 31.3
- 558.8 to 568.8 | 33.4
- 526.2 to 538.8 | 31.1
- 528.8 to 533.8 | 30.7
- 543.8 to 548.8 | 30.3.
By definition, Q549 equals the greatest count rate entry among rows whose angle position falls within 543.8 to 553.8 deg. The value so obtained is 31.66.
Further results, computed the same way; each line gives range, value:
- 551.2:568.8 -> 34.4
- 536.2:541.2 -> 31.37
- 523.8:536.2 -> 32.61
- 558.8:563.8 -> 34.39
